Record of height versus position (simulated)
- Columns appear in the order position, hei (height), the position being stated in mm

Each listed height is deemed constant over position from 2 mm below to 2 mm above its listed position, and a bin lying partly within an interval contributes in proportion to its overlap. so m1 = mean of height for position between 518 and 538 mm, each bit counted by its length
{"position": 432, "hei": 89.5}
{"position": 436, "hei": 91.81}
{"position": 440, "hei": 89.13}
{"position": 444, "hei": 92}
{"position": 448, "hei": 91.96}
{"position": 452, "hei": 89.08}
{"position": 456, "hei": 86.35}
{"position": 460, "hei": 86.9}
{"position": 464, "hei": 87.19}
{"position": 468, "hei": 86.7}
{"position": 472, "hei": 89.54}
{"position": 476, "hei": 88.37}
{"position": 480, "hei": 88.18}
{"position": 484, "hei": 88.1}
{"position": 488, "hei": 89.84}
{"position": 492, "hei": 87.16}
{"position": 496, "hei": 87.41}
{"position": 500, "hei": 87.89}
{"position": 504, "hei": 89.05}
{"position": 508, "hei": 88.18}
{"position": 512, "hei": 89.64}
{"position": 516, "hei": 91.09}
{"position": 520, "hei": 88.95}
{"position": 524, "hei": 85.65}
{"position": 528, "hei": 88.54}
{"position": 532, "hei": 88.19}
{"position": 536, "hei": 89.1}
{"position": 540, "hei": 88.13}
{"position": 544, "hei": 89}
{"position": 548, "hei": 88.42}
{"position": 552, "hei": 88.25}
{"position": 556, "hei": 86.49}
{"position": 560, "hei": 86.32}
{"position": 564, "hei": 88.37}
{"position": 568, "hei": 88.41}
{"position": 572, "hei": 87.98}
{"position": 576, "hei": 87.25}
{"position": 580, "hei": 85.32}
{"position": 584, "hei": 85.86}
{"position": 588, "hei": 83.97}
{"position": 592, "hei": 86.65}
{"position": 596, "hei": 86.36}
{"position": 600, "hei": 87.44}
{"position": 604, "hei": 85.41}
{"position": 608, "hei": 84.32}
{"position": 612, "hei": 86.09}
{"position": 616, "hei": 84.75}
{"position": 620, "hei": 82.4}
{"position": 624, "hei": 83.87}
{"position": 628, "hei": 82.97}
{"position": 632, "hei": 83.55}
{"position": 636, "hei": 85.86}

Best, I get 88.1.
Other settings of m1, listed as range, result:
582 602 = 86.1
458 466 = 87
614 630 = 83.5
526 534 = 88.4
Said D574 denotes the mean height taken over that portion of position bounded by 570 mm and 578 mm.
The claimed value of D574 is 87.6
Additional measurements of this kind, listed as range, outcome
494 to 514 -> 88.4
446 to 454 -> 90.5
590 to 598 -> 86.5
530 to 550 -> 88.6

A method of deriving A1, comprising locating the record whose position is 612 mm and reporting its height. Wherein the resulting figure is 86.09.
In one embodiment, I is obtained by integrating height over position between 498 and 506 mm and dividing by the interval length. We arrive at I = 88.5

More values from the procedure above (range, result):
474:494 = 88.3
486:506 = 88.3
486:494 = 88.5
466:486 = 88.2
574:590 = 85.6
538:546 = 88.6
